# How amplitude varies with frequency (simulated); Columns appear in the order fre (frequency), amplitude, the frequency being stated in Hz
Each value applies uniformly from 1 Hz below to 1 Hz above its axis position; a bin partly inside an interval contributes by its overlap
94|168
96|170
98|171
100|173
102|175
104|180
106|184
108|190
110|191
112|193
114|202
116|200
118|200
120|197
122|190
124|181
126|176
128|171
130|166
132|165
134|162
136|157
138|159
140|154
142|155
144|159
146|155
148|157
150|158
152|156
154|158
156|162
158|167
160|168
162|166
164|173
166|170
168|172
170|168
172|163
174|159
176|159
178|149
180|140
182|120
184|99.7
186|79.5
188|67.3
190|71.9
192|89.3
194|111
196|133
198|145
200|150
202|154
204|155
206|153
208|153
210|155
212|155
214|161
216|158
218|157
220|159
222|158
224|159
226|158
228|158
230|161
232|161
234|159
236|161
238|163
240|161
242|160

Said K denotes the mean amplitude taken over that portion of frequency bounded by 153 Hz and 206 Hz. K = 141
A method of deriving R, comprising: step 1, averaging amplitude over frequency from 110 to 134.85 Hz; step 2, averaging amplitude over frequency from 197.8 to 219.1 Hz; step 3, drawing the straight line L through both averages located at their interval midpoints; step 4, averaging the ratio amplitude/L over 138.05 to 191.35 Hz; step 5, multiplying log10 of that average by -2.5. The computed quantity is 0.16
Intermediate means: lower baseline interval 184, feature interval 146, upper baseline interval 155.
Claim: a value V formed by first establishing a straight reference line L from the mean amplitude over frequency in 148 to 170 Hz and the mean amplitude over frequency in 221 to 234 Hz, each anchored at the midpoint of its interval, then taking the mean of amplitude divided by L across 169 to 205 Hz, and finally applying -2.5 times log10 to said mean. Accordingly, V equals 0.25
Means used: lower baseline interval 165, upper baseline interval 159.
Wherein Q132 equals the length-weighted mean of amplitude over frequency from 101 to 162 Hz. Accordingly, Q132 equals 173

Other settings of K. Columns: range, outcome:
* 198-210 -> 152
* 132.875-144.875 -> 158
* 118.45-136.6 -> 175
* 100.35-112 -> 184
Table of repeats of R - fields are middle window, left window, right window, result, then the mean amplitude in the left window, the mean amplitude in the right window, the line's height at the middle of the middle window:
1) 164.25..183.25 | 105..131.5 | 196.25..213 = 0.06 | 187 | 152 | 164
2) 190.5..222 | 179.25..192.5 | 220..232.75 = -0.14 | 94.8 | 159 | 127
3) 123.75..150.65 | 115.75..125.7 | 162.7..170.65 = 0.14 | 192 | 171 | 184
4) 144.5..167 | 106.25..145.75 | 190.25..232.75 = 0.03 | 177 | 148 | 167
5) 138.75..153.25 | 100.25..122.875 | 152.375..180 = 0.11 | 190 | 163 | 173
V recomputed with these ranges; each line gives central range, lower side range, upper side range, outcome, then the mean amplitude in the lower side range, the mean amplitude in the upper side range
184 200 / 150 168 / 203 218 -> 0.47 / 165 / 156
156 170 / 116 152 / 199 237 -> -0.03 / 169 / 157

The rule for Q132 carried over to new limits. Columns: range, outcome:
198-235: 157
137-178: 162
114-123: 197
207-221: 157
